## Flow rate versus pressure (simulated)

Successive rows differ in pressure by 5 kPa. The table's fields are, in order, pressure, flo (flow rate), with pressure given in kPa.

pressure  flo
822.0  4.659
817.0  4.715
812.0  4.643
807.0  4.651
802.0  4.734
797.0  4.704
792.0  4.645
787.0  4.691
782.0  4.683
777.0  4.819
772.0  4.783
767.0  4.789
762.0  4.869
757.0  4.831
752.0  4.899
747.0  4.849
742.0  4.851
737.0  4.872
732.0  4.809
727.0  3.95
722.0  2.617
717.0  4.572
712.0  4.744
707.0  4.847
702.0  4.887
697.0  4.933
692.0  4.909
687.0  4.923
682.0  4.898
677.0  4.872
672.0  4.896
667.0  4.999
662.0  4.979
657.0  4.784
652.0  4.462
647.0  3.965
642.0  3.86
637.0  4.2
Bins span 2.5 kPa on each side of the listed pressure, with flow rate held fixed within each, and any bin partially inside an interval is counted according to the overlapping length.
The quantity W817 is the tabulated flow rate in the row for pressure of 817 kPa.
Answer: 4.715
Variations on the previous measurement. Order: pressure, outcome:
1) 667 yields 4.999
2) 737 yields 4.872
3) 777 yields 4.819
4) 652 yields 4.462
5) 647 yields 3.965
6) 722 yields 2.617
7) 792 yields 4.645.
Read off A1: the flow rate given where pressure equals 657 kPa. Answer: 4.784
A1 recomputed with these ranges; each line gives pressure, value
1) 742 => 4.851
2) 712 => 4.744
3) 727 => 3.95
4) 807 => 4.651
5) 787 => 4.691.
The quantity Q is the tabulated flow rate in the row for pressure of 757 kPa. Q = 4.831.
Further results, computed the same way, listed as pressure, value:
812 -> 4.643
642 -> 3.86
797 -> 4.704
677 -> 4.872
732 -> 4.809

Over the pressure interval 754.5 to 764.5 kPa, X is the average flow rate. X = 4.85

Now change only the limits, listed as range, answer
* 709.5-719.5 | 4.66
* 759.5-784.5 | 4.79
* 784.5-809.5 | 4.68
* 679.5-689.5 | 4.91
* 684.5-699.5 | 4.92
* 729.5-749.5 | 4.85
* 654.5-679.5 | 4.91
